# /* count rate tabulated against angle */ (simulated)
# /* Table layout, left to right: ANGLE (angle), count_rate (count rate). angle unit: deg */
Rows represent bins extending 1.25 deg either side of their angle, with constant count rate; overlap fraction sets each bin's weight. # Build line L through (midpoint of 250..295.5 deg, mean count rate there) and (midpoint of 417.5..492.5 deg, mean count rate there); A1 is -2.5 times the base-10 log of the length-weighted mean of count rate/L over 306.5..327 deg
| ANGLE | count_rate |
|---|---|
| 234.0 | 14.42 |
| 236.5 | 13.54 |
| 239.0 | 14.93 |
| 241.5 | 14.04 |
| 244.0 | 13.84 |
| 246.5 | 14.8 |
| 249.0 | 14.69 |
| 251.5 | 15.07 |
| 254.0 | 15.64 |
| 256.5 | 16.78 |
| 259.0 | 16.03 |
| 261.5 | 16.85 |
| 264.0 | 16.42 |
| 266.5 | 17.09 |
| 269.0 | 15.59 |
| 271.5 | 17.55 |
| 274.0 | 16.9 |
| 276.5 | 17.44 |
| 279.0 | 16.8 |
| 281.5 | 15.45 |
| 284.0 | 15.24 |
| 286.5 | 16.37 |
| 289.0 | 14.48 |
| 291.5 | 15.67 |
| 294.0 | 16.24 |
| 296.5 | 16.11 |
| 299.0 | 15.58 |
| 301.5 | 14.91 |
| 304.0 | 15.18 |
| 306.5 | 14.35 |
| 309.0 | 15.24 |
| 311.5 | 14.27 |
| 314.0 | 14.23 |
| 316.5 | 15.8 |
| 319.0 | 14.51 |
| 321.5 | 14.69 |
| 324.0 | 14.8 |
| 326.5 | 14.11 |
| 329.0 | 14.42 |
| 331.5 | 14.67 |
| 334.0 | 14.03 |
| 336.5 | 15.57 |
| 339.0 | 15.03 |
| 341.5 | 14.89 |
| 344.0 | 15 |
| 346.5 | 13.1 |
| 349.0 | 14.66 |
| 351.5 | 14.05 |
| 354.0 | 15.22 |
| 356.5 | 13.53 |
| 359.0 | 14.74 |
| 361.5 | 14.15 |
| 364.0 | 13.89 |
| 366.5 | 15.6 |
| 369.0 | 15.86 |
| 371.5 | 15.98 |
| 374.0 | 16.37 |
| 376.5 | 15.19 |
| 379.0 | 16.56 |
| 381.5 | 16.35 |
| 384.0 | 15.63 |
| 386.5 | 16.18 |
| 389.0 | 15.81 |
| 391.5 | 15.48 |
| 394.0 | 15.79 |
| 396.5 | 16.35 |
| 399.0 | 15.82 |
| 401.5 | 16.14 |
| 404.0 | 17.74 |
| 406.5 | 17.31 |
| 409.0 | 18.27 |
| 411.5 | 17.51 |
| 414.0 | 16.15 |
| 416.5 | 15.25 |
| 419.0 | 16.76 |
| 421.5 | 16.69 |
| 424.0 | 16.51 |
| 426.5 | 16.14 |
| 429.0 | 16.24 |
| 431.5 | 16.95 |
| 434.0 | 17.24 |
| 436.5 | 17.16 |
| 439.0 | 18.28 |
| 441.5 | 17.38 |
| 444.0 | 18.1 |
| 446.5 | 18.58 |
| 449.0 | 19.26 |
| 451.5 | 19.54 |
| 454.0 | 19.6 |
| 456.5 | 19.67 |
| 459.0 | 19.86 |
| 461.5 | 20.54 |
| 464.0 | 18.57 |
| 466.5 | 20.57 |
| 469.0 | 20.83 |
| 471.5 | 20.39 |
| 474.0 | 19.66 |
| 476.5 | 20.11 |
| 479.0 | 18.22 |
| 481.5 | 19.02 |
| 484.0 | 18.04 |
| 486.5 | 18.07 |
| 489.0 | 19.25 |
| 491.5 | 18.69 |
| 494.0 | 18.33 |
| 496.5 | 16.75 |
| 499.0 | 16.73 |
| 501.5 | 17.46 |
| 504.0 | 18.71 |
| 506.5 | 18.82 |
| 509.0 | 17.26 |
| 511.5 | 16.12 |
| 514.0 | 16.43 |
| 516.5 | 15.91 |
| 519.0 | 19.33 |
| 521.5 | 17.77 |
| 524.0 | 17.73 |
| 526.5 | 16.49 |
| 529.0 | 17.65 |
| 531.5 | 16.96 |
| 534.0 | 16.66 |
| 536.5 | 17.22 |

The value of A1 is 0.14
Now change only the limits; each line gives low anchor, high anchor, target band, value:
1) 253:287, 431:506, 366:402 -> 0.12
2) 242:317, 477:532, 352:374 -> 0.11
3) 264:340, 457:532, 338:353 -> 0.12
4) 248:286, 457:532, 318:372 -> 0.16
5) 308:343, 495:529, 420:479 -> -0.13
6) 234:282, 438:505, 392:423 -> 0.08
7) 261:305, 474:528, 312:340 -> 0.12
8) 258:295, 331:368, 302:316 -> 0.06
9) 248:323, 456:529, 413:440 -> 0.06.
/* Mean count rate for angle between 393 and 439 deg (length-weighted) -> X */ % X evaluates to 16.7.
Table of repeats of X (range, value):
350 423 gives 15.9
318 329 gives 14.5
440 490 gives 19.3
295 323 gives 15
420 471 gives 18.4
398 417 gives 16.8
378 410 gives 16.4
